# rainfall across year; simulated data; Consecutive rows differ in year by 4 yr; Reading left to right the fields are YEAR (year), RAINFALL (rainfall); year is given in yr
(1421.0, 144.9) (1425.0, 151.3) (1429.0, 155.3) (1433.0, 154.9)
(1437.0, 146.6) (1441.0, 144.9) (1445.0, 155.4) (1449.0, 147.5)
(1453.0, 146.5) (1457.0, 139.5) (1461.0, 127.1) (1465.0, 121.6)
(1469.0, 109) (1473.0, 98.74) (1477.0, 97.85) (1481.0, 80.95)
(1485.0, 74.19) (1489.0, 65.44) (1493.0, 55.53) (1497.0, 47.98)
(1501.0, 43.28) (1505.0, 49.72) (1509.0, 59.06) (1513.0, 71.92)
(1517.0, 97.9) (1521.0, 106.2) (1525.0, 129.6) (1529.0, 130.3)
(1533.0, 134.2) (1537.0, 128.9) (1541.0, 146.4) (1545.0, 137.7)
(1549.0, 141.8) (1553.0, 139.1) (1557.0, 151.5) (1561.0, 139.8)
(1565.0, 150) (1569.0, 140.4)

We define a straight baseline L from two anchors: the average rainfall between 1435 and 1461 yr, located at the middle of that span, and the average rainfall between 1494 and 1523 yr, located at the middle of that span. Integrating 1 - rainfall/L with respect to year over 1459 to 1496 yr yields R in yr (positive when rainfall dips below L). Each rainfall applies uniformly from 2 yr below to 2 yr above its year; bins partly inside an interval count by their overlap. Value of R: 6.2 yr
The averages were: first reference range 145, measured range 91.1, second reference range 67.6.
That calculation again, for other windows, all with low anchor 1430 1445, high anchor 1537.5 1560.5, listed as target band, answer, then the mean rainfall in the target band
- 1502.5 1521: 9.18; 72.9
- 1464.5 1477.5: 3.66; 106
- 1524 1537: 1.12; 131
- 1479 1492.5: 6.92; 71.5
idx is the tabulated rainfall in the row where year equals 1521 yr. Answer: 106.2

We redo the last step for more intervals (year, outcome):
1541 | 146.4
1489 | 65.44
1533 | 134.2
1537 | 128.9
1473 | 98.74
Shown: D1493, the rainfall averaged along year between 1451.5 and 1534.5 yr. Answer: 94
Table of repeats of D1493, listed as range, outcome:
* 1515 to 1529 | 114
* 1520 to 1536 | 126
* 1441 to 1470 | 137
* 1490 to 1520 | 62.4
